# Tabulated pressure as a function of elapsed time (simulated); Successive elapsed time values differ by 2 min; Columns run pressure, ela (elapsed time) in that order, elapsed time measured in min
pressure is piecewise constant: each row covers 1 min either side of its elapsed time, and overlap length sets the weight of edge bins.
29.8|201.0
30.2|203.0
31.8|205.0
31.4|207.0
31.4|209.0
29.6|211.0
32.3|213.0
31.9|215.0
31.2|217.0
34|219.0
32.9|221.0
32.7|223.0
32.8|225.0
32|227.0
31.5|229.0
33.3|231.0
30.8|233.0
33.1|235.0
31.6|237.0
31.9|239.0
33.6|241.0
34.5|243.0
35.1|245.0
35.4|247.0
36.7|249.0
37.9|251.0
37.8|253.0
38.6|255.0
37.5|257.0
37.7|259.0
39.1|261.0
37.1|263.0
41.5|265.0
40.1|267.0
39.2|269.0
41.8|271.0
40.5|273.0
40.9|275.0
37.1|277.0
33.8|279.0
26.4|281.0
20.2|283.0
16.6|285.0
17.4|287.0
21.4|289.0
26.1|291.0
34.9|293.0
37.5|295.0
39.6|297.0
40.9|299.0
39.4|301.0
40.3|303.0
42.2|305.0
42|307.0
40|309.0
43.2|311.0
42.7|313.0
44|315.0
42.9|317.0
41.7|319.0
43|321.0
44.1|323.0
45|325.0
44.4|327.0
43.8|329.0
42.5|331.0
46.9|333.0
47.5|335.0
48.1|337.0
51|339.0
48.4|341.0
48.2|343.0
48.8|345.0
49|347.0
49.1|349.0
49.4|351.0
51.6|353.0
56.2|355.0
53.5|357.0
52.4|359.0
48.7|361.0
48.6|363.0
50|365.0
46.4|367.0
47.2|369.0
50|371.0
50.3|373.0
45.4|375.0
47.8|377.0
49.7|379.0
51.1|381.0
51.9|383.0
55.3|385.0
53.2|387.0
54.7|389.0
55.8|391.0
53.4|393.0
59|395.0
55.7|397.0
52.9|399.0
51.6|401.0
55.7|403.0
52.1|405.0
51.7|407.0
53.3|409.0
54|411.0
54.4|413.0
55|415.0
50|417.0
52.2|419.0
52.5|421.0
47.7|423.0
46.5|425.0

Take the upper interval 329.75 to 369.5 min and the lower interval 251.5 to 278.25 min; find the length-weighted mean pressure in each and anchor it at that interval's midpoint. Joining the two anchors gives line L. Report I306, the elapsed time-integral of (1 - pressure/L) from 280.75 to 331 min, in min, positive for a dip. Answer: 8.2 min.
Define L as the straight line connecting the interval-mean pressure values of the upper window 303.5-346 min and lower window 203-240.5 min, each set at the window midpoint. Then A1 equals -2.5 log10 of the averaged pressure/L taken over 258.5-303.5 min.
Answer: 0.15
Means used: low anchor 32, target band 34.2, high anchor 44.7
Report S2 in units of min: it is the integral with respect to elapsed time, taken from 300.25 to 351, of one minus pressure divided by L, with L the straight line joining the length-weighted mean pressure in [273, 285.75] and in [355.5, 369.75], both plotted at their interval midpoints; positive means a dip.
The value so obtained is -4.7 min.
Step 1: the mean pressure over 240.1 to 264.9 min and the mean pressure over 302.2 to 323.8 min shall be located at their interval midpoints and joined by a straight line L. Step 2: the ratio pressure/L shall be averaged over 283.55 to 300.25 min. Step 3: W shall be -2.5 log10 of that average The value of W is 0.36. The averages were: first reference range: 36.9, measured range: 29.2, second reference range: 42.4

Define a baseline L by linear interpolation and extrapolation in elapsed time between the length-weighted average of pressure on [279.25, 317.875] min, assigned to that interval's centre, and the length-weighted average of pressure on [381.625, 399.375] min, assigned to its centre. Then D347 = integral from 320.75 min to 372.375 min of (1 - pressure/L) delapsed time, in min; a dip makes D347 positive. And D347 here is -3.9 min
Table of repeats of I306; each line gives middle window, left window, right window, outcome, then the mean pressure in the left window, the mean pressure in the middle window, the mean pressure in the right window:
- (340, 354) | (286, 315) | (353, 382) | -1.0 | 36.5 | 49.2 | 49.9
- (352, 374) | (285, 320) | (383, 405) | -0.9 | 36.8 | 50.4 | 54.5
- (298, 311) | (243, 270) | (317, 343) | 0.6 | 37.8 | 41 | 45.5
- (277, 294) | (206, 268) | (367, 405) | 6.3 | 34.4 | 25.3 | 52.1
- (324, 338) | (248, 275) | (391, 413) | 0.3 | 39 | 45.5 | 54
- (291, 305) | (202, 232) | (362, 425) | 1.0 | 31.9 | 38.1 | 51.8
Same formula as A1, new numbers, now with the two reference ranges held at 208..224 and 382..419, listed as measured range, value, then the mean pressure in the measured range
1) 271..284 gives 0.160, 33.8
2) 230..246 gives 0.052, 33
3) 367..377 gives 0.054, 48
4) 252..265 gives -0.035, 38.2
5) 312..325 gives 0.023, 43.2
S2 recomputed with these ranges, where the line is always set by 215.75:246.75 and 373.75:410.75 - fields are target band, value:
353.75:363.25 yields -0.69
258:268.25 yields -0.65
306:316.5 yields 0.08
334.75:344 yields -0.50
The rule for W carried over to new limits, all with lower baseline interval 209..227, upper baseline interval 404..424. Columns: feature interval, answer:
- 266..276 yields -0.08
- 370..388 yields -0.04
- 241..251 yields -0.01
